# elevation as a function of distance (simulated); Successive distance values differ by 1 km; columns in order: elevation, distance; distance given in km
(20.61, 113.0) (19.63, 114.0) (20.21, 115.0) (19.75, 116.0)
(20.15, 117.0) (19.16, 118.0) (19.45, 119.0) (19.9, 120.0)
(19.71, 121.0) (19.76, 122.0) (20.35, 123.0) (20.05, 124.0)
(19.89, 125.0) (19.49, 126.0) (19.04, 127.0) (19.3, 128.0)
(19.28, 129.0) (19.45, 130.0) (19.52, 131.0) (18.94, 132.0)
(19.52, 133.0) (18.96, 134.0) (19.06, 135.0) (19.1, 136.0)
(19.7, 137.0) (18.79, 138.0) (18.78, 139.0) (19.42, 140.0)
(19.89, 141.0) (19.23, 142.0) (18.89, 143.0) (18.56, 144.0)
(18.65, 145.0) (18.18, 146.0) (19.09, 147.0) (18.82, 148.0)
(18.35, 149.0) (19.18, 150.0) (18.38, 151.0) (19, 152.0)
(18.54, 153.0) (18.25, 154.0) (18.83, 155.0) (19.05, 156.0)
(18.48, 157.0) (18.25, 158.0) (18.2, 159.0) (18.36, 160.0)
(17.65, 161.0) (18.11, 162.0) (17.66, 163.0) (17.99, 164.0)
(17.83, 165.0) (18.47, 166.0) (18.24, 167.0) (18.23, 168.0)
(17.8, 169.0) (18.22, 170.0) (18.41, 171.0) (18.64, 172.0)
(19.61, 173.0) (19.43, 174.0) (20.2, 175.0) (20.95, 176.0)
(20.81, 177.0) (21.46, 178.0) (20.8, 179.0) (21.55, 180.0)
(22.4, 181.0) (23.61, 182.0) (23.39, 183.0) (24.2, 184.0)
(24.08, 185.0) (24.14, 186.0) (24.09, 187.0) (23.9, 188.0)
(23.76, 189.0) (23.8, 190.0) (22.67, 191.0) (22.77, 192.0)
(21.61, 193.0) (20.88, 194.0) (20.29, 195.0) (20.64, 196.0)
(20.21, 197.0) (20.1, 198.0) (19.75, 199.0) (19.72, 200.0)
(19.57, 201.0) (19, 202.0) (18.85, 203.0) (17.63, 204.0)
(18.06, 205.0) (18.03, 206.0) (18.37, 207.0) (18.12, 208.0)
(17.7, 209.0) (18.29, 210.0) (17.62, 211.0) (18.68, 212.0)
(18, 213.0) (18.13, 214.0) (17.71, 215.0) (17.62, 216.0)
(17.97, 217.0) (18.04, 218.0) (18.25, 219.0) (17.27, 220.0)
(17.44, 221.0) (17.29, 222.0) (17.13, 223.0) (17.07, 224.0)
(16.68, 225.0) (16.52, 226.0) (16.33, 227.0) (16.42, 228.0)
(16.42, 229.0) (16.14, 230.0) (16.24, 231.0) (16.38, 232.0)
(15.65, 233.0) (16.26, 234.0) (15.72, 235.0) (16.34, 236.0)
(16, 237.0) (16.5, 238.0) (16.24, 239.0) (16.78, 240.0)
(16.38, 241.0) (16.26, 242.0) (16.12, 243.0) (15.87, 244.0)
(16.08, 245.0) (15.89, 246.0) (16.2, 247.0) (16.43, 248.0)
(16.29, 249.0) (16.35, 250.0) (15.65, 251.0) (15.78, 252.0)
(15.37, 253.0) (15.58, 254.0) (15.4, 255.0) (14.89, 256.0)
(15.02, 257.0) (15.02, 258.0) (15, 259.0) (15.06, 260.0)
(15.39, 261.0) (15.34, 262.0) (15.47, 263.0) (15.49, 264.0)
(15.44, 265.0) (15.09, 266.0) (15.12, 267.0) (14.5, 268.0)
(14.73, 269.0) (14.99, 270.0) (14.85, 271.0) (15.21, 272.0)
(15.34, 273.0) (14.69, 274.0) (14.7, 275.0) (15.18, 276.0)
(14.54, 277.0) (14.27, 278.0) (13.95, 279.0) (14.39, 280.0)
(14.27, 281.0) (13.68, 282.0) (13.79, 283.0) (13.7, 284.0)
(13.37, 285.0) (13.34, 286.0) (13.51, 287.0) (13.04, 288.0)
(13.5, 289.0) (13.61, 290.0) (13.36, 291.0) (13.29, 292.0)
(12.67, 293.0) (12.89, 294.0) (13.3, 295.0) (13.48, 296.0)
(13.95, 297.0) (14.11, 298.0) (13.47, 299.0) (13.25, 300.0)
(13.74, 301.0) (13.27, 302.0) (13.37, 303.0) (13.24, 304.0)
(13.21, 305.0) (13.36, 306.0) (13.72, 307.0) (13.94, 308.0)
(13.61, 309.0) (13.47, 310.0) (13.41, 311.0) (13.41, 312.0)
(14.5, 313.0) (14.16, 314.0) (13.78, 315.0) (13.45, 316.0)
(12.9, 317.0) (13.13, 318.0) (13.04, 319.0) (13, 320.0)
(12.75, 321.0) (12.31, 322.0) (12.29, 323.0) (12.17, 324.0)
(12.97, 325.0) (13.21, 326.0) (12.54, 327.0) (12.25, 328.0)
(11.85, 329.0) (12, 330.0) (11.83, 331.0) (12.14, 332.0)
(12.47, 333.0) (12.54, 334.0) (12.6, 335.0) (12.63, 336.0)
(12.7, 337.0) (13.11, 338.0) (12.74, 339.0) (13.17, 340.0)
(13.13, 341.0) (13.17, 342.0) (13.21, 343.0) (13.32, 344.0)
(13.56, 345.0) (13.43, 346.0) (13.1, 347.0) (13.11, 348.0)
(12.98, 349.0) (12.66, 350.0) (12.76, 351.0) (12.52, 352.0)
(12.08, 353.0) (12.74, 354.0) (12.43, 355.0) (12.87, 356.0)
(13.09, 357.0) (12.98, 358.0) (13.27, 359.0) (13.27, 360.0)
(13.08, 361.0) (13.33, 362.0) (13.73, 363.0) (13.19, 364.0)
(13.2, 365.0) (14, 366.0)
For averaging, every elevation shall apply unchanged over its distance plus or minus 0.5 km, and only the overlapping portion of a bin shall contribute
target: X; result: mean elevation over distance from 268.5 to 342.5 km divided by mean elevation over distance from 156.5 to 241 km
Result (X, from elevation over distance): 0.71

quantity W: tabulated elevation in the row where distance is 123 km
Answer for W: 20.35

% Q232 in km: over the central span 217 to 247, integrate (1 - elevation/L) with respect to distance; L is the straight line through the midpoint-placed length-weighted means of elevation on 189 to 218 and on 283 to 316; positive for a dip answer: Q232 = 1.9 km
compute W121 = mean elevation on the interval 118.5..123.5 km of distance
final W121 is 19.8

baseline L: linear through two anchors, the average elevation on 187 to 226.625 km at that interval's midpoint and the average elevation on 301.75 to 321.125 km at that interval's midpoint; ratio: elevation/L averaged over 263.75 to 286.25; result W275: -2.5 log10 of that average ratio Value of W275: 0.065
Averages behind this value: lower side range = 19.2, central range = 14.6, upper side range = 13.5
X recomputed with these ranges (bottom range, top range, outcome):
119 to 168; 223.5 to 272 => 0.84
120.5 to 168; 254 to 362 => 0.72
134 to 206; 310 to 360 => 0.65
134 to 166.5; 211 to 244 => 0.90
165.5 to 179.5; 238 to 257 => 0.82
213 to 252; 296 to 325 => 0.80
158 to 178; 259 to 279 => 0.80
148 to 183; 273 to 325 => 0.71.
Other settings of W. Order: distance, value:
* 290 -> 13.61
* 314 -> 14.16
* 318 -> 13.13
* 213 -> 18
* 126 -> 19.49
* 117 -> 20.15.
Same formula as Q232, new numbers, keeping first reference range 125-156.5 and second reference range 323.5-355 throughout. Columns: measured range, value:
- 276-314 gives 1.4 km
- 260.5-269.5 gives -0.1 km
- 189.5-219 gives -3.9 km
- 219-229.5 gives -0.4 km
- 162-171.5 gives 0.1 km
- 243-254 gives -0.3 km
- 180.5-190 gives -3.3 km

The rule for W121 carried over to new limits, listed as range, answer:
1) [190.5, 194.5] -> 22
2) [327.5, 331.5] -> 12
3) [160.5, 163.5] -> 17.8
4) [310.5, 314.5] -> 13.9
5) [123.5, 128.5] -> 19.6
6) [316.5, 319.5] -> 13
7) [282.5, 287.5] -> 13.5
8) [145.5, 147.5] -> 18.6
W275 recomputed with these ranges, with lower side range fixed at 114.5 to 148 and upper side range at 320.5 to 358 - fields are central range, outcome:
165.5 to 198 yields -0.19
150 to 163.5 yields 0.01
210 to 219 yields -0.08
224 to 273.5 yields -0.01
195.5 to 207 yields -0.12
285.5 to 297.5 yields 0.07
